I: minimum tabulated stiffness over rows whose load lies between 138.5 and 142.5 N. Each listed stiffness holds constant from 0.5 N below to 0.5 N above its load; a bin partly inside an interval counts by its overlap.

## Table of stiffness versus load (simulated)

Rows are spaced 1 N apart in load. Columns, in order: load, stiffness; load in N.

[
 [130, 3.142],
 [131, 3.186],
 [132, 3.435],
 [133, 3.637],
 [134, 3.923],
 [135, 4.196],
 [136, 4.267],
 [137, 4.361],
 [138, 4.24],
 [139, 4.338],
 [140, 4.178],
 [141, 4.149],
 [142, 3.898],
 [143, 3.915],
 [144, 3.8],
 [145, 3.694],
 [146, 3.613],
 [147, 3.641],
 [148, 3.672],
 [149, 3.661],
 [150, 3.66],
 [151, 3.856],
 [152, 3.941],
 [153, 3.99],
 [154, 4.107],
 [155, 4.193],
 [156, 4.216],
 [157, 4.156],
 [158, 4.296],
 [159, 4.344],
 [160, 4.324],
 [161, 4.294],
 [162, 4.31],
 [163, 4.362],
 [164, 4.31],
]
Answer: 3.898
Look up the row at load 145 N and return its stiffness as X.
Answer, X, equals 3.694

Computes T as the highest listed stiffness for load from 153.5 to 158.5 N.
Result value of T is 4.296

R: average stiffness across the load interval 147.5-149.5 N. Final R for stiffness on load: 3.67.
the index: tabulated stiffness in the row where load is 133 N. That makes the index 3.637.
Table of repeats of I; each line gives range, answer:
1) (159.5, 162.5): 4.294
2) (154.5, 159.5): 4.156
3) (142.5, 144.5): 3.8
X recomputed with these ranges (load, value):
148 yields 3.672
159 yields 4.344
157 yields 4.156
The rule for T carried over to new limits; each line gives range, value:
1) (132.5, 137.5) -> 4.361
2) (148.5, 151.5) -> 3.856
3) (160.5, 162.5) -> 4.31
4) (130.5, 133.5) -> 3.637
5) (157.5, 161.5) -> 4.344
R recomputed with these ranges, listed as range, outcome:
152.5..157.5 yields 4.13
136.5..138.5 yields 4.3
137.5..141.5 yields 4.23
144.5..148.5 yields 3.66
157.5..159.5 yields 4.32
